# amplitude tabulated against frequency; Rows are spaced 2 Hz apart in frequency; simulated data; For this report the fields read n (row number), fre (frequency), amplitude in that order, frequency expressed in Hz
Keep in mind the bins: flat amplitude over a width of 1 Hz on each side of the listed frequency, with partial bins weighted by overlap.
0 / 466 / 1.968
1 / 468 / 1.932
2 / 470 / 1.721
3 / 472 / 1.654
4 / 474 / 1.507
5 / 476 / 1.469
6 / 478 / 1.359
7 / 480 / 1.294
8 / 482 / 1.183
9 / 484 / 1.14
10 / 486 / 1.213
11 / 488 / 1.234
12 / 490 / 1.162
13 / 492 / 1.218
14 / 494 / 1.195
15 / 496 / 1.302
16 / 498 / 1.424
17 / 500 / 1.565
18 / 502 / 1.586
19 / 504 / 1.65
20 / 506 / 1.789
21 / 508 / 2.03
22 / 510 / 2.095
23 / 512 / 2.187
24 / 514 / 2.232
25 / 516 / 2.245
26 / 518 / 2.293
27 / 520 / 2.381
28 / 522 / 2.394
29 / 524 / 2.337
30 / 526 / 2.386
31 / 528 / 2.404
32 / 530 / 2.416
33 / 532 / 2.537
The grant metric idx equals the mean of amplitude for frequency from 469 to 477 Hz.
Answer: 1.59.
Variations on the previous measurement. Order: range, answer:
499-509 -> 1.72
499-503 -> 1.58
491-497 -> 1.24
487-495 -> 1.2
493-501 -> 1.37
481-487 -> 1.18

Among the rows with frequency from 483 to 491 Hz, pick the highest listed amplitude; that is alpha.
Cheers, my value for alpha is 1.234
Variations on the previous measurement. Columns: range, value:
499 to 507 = 1.789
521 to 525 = 2.394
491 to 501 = 1.565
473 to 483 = 1.507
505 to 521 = 2.381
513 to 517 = 2.245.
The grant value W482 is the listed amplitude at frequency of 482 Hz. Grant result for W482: 1.183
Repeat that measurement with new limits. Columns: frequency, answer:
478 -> 1.359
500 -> 1.565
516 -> 2.245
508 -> 2.03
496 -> 1.302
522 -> 2.394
